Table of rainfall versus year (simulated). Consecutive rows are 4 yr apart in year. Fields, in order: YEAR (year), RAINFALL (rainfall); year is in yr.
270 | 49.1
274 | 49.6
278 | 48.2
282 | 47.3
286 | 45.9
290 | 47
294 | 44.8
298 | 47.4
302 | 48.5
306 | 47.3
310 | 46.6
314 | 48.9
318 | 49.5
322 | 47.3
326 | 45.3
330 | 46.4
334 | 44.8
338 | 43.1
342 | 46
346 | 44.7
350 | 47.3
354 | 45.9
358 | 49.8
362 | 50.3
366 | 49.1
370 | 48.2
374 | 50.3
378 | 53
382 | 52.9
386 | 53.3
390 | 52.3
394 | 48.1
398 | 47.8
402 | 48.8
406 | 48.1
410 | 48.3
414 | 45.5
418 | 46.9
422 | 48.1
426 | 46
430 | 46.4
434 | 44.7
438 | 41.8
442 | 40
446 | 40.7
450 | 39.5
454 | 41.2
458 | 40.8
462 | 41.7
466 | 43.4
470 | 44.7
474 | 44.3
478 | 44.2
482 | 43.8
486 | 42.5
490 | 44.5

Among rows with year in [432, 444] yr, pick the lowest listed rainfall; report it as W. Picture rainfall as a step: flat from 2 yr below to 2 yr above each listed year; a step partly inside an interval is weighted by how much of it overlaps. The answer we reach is 40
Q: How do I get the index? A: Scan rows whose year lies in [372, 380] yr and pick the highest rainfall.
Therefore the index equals 53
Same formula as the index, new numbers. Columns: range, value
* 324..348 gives 46.4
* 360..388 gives 53.3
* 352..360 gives 49.8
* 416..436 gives 48.1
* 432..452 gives 44.7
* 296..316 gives 48.9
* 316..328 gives 49.5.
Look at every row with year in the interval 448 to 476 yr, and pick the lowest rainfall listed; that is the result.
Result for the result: 39.5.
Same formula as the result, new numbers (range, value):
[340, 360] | 44.7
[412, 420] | 45.5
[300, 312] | 46.6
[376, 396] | 48.1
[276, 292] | 45.9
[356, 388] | 48.2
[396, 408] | 47.8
